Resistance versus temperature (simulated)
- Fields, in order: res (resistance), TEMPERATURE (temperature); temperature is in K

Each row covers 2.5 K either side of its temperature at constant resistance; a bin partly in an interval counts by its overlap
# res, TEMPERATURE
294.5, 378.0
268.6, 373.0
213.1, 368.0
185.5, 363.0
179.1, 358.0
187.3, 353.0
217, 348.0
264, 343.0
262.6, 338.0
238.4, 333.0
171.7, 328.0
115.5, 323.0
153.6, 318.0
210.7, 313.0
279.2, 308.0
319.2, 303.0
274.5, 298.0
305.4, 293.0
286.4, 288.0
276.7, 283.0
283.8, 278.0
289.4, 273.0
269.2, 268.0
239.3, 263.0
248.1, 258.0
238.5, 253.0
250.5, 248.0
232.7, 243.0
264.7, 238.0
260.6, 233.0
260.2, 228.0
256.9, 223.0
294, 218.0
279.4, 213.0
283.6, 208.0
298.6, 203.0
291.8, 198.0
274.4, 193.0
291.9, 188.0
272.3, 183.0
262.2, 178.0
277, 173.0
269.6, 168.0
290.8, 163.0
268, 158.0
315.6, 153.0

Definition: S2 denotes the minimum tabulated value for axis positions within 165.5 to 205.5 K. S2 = 262.2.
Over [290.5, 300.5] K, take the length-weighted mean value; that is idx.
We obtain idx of 290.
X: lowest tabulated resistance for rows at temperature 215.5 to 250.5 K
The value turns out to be 232.7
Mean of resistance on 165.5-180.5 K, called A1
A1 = 270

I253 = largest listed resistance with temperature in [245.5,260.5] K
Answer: 250.5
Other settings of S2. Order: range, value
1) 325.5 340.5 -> 171.7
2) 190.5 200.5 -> 274.4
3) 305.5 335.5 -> 115.5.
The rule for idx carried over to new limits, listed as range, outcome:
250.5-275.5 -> 257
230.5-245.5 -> 253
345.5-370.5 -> 196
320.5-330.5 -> 144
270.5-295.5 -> 288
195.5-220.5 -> 289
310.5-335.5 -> 178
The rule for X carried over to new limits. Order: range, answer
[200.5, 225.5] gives 256.9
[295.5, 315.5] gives 210.7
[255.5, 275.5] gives 239.3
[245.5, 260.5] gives 238.5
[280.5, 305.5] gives 274.5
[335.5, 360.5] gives 179.1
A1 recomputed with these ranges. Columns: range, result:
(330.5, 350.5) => 246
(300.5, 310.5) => 299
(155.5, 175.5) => 276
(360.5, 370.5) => 199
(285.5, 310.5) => 293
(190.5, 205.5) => 288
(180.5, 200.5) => 283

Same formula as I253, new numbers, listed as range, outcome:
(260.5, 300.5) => 305.4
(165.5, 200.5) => 291.9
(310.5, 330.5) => 210.7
